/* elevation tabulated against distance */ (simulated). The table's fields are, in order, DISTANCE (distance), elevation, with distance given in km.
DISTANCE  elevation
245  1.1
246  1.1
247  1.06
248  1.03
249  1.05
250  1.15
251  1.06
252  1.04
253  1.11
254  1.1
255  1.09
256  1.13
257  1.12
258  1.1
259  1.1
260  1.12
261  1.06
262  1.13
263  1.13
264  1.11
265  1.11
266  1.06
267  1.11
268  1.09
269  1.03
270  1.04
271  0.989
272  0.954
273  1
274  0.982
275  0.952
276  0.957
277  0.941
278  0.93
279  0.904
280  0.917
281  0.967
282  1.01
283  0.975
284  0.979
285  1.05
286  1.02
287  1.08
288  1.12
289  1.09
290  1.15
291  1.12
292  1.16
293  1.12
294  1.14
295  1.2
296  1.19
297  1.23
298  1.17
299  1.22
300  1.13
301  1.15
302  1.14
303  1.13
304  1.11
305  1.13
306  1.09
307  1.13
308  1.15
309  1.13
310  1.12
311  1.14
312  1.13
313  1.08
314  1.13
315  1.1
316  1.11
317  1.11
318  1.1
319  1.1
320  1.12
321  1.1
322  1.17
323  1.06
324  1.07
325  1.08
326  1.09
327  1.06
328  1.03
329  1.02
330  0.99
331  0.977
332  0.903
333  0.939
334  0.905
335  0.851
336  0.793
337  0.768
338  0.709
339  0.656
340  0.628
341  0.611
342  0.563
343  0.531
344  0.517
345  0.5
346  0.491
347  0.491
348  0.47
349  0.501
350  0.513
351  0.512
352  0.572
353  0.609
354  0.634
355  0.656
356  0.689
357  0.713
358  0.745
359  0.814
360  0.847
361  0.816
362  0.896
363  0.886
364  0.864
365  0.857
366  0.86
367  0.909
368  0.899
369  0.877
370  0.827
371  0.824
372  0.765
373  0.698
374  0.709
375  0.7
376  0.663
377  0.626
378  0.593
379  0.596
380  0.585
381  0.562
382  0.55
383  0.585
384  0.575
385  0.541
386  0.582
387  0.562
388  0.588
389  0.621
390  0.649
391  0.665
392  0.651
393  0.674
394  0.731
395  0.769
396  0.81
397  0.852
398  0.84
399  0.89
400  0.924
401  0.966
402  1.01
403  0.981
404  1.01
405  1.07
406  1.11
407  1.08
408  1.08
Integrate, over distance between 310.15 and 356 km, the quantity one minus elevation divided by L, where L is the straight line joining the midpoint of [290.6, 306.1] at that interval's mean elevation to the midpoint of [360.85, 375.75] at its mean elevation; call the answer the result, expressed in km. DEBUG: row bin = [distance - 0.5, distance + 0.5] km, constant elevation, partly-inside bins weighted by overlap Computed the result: 7.1 km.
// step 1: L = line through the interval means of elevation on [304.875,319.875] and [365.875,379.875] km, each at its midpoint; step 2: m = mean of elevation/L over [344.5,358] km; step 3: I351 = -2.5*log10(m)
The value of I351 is 0.46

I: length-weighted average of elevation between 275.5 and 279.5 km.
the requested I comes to 0.933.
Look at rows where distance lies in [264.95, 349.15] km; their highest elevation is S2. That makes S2 1.23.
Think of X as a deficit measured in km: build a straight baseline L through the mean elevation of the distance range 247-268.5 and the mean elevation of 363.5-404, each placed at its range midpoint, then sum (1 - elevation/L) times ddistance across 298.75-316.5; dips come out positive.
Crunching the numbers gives -3.2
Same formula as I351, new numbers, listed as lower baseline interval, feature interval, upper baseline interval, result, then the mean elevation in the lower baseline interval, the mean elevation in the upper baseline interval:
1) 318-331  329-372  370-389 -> 0.16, 1.07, 0.633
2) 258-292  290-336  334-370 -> -0.25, 1.04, 0.698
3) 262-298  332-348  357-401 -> 0.28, 1.05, 0.734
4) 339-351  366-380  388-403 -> -0.11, 0.533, 0.789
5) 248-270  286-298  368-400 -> -0.16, 1.09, 0.69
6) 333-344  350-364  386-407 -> 0.03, 0.704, 0.819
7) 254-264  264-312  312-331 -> 0.02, 1.11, 1.08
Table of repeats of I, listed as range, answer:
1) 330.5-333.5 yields 0.94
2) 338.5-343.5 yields 0.598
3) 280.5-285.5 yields 0.996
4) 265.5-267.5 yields 1.08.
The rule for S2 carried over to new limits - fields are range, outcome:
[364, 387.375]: 0.909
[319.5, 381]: 1.17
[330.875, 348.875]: 0.977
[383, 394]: 0.731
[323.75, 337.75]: 1.09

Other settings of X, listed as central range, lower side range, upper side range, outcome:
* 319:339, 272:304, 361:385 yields -1.5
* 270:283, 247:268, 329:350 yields 0.5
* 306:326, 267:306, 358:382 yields -3.2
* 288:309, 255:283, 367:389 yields -4.8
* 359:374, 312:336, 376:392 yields -2.3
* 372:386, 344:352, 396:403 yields 2.4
